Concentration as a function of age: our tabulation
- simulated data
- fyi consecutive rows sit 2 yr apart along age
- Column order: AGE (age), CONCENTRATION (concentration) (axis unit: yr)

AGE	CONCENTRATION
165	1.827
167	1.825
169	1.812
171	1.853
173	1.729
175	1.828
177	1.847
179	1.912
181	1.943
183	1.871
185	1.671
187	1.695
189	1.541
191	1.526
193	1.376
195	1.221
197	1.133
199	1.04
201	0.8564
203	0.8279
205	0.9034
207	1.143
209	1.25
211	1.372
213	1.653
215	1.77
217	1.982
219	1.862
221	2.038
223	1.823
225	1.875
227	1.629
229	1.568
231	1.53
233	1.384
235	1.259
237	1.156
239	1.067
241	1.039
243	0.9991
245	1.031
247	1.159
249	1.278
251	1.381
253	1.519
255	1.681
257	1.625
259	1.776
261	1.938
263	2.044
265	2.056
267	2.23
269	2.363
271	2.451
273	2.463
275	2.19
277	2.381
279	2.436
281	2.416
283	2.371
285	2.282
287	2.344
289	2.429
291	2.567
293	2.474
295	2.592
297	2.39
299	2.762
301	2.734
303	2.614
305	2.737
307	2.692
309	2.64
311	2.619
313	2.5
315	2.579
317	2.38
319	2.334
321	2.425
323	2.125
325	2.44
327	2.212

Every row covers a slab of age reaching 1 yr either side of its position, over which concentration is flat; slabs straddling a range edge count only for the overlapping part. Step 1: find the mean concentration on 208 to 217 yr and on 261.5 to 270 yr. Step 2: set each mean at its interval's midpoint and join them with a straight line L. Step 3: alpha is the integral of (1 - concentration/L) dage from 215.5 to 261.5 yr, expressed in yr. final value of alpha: 8.2 yr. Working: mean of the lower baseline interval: 1.56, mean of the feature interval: 1.5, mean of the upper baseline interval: 2.16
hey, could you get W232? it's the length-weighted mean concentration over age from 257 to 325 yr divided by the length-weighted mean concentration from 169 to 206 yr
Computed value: 1.6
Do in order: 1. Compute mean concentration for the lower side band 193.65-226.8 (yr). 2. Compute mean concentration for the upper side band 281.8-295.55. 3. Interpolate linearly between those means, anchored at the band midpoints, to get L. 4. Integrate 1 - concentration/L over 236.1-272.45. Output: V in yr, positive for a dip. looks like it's 7.37 yr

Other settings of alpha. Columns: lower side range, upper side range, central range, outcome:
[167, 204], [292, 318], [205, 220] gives 2.2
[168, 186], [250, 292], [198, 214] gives 6.6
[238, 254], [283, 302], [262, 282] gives -4.1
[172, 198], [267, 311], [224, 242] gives 5.6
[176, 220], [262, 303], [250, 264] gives 2.8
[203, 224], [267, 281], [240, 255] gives 5.8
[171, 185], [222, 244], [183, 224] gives 4.4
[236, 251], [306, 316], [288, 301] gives -1.8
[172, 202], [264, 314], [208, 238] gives 4.1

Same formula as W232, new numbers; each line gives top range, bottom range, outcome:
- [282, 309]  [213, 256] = 1.72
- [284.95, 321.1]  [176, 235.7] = 1.67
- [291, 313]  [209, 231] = 1.52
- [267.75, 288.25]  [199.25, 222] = 1.68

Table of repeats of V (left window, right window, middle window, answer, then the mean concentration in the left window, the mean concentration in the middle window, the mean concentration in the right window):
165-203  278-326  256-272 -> 1.0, 1.58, 2.06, 2.5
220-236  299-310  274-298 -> 0.3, 1.64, 2.41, 2.69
